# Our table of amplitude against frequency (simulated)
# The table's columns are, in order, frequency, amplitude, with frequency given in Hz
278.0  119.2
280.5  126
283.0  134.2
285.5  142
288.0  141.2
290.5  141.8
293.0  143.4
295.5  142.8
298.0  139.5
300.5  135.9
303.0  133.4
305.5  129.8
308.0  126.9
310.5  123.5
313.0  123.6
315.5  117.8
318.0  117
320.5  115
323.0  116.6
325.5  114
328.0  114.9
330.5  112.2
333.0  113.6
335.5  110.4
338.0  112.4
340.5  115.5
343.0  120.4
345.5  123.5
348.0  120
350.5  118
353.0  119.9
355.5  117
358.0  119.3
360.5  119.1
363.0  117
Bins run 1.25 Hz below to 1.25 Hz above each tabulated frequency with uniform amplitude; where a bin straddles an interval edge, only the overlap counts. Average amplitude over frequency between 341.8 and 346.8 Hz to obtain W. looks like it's 122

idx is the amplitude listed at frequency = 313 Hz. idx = 123.6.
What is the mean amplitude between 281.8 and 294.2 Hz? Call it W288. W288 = 141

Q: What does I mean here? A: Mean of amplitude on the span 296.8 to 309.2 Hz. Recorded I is 133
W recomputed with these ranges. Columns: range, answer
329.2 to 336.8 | 112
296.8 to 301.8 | 138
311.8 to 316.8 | 121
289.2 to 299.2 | 142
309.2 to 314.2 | 124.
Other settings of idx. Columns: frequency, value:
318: 117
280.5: 126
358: 119.3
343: 120.4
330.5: 112.2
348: 120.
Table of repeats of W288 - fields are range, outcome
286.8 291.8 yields 142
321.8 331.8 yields 114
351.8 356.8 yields 118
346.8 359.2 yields 119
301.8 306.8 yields 132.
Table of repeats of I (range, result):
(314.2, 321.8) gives 117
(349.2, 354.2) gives 119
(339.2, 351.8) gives 119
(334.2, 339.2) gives 111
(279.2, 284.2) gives 130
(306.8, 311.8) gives 125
